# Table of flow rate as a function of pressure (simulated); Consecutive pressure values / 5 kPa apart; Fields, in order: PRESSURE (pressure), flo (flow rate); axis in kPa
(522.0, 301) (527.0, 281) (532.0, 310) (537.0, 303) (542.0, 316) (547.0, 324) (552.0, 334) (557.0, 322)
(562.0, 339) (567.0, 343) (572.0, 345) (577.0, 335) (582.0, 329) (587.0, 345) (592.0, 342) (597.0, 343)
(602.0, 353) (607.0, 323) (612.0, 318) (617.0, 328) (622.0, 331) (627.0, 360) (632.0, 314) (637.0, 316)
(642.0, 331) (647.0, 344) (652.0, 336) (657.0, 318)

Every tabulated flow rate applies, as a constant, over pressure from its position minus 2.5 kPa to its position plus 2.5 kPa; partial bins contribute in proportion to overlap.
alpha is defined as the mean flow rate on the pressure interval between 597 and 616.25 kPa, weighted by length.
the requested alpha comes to 333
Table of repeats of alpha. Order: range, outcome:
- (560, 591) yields 339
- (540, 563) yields 326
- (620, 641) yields 330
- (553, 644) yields 334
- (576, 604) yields 341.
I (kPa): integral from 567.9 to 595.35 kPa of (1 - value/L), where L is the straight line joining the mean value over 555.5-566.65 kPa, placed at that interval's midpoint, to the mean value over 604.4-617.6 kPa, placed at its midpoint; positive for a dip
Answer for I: -0.9 kPa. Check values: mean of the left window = 334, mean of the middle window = 340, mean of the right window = 323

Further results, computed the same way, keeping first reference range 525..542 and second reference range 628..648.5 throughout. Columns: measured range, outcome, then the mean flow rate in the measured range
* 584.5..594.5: -0.9 kPa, 344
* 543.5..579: -3.0 kPa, 334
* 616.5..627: -0.4 kPa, 337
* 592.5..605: -1.1 kPa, 346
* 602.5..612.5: -0.2 kPa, 328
